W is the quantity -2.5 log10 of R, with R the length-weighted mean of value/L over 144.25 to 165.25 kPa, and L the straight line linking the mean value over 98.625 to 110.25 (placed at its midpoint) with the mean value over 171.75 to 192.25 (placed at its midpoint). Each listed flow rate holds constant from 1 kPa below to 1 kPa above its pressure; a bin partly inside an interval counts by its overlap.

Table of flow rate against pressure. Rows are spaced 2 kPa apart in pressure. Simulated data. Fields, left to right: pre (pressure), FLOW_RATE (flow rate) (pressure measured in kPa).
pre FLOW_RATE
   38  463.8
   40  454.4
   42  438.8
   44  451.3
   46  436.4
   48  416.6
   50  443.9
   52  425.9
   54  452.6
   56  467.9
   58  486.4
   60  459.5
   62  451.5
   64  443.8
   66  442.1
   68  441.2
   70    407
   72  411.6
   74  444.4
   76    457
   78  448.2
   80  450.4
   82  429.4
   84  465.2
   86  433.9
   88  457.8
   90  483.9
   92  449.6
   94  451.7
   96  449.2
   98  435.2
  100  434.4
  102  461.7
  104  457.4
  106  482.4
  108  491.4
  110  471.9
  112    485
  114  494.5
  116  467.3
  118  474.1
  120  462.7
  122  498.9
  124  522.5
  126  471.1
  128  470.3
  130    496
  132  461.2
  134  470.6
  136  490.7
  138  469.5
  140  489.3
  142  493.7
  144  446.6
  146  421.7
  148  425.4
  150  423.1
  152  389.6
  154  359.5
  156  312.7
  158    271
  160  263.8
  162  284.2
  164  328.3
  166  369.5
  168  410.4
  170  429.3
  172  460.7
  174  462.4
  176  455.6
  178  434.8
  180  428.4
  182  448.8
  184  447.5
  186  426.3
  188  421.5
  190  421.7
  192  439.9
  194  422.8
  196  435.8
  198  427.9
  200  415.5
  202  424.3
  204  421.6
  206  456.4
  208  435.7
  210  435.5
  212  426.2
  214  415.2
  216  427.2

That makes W 0.27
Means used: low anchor 465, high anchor 440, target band 352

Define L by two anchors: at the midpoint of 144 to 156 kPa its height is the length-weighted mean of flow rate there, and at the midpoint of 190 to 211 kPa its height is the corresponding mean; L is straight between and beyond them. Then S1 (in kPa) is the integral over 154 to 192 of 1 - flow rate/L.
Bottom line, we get 1.95 kPa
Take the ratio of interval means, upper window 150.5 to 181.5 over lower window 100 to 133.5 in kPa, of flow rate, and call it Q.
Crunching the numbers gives 0.79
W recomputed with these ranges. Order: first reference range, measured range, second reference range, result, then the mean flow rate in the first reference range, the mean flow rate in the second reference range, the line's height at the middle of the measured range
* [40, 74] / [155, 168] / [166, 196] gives 0.36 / 443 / 434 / 436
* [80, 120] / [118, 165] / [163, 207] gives 0.05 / 462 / 427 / 445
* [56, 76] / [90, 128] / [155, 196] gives -0.11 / 445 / 398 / 427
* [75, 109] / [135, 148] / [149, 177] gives -0.17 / 455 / 373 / 398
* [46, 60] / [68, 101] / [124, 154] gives 0.02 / 449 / 457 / 452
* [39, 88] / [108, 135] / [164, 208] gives -0.10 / 444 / 429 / 437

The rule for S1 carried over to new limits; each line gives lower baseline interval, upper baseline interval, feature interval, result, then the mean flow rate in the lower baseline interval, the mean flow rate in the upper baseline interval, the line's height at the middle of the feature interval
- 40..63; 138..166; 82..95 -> -1.0 kPa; 449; 381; 424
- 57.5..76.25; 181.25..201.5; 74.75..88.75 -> -0.2 kPa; 443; 430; 441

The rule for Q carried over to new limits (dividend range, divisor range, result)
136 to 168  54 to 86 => 0.87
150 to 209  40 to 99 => 0.91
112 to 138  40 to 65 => 1.07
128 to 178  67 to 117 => 0.91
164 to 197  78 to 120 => 0.93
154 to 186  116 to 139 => 0.81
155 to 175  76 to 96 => 0.79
